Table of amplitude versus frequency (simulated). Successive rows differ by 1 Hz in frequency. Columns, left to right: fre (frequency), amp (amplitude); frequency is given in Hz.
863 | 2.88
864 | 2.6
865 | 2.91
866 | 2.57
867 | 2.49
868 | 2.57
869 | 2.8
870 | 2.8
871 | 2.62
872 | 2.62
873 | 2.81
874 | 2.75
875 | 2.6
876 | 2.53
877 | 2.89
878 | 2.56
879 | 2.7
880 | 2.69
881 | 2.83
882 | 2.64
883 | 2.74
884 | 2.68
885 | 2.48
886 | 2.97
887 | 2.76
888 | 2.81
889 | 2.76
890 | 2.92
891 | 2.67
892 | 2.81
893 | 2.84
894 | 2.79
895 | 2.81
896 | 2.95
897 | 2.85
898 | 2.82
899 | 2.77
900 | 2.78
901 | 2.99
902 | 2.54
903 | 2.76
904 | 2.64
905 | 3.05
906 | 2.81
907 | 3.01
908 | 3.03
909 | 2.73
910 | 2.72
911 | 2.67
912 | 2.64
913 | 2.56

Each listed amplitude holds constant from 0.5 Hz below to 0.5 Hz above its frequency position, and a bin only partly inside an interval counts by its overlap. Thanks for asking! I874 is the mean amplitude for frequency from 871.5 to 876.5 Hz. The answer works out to 2.66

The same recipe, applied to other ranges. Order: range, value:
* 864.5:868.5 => 2.64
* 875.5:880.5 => 2.67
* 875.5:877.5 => 2.71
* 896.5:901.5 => 2.84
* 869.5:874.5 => 2.72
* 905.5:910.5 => 2.86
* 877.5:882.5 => 2.68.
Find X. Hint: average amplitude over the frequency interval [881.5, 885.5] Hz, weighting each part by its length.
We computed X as 2.64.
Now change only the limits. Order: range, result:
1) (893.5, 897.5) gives 2.85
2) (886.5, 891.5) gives 2.78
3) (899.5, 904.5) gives 2.74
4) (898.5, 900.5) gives 2.77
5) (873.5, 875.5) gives 2.67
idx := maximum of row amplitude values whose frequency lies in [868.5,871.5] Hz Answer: 2.8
